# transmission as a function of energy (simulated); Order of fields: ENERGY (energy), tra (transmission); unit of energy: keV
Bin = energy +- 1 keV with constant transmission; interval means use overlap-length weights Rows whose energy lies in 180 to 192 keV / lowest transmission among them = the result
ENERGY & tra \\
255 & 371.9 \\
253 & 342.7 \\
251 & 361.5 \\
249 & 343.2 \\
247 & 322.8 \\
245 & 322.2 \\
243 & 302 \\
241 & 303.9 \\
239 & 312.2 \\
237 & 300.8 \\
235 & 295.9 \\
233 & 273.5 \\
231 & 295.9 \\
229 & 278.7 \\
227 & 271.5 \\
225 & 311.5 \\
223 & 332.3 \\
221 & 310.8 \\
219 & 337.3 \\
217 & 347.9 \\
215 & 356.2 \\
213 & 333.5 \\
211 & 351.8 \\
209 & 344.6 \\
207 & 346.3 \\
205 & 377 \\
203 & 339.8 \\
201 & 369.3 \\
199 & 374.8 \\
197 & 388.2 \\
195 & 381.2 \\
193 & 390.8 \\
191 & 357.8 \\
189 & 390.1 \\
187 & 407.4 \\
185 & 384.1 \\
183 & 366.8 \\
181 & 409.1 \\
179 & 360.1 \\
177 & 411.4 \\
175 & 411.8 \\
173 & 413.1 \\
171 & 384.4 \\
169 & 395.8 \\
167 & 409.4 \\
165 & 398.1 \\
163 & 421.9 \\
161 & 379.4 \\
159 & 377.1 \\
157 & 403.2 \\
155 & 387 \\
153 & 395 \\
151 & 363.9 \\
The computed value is 357.8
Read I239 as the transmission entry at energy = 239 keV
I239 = 312.2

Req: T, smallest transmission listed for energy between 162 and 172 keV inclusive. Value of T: 384.4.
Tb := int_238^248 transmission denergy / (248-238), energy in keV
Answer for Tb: 313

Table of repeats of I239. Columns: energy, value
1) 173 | 413.1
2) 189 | 390.1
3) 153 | 395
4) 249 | 343.2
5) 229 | 278.7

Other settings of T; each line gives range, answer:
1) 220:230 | 271.5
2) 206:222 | 310.8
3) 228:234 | 273.5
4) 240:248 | 302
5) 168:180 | 360.1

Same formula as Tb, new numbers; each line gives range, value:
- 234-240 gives 303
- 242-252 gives 330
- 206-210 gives 345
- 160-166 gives 400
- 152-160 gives 391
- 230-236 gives 288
